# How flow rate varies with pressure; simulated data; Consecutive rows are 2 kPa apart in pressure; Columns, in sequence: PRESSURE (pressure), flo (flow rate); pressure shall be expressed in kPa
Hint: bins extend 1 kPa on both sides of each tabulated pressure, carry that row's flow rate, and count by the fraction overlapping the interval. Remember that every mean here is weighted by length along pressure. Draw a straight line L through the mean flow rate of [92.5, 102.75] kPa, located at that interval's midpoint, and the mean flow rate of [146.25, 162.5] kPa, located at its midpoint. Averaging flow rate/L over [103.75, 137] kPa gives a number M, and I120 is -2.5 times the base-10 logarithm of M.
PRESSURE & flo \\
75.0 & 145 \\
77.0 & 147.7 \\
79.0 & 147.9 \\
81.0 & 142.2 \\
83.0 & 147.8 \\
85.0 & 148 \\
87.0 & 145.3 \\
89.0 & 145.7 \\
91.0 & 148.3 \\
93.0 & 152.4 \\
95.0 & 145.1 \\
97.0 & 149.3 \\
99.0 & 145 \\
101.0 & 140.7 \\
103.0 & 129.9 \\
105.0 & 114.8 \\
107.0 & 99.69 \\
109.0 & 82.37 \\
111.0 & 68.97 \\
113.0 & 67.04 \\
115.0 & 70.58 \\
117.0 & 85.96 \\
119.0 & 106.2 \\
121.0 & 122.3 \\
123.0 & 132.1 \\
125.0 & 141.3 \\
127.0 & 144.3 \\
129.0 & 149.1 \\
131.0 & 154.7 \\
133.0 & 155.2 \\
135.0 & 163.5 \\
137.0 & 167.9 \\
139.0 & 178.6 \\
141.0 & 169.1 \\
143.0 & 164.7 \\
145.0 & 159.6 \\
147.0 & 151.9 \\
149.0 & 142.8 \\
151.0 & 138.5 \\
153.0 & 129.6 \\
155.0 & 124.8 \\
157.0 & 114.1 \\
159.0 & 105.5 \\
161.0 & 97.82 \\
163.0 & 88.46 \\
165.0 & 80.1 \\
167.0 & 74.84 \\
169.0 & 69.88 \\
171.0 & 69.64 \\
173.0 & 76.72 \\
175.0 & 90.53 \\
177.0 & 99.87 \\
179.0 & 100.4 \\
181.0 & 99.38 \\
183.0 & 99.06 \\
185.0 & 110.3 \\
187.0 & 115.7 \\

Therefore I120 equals 0.15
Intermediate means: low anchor 145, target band 118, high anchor 124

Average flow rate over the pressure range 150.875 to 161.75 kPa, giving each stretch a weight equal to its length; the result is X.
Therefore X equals 117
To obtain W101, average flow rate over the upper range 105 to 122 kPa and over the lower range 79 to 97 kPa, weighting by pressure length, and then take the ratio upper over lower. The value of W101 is 0.6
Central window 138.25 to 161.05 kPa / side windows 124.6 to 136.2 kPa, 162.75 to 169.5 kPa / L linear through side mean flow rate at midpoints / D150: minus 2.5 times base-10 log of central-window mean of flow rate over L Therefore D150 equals -0.24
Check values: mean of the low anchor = 152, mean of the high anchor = 77.8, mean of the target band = 141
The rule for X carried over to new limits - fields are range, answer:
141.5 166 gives 126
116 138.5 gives 139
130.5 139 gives 163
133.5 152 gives 160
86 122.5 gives 118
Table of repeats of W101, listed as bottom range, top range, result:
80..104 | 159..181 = 0.60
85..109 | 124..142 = 1.16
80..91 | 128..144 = 1.12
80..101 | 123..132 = 0.99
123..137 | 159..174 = 0.54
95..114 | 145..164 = 1.10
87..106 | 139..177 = 0.81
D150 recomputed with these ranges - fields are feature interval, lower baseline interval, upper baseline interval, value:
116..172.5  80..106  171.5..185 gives -0.12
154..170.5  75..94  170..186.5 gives 0.11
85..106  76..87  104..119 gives -0.20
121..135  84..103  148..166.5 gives -0.14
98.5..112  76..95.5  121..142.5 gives 0.33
